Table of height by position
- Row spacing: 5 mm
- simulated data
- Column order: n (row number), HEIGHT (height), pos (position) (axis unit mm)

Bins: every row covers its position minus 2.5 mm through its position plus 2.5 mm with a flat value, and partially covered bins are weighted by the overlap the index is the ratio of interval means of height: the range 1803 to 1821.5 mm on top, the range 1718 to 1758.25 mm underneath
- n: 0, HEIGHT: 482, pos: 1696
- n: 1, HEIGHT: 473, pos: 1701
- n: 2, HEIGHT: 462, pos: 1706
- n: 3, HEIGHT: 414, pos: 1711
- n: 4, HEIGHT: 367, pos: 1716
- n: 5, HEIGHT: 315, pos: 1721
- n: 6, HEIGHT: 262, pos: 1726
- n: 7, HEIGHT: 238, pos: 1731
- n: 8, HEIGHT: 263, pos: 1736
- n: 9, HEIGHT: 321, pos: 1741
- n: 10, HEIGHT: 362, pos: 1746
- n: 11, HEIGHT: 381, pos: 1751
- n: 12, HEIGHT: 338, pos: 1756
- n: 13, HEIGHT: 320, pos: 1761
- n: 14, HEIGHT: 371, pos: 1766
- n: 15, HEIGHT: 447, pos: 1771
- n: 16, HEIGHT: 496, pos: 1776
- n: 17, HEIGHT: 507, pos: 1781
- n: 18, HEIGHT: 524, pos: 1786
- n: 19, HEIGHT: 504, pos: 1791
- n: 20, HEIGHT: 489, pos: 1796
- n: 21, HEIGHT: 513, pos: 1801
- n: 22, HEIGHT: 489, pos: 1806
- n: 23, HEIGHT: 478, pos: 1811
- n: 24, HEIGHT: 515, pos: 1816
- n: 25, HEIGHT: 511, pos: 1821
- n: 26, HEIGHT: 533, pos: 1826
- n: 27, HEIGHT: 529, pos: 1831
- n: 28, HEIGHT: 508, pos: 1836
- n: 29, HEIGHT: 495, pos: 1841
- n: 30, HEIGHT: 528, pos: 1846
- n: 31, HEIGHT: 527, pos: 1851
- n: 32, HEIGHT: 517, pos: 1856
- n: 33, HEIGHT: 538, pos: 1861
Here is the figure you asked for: 1.60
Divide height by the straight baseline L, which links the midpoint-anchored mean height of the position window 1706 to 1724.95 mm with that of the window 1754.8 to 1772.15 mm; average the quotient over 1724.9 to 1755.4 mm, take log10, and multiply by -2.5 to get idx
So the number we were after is 0.19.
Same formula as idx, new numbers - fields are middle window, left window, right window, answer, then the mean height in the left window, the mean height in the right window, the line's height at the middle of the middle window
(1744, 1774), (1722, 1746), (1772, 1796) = 0.05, 283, 502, 393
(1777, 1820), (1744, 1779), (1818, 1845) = -0.11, 390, 516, 457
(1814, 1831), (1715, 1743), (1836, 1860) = -0.12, 290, 517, 468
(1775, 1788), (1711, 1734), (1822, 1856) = -0.22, 308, 519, 415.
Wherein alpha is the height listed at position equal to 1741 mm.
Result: 321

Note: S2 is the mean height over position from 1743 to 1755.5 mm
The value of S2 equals 364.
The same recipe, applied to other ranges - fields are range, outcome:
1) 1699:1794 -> 388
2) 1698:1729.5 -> 379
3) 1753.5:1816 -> 459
